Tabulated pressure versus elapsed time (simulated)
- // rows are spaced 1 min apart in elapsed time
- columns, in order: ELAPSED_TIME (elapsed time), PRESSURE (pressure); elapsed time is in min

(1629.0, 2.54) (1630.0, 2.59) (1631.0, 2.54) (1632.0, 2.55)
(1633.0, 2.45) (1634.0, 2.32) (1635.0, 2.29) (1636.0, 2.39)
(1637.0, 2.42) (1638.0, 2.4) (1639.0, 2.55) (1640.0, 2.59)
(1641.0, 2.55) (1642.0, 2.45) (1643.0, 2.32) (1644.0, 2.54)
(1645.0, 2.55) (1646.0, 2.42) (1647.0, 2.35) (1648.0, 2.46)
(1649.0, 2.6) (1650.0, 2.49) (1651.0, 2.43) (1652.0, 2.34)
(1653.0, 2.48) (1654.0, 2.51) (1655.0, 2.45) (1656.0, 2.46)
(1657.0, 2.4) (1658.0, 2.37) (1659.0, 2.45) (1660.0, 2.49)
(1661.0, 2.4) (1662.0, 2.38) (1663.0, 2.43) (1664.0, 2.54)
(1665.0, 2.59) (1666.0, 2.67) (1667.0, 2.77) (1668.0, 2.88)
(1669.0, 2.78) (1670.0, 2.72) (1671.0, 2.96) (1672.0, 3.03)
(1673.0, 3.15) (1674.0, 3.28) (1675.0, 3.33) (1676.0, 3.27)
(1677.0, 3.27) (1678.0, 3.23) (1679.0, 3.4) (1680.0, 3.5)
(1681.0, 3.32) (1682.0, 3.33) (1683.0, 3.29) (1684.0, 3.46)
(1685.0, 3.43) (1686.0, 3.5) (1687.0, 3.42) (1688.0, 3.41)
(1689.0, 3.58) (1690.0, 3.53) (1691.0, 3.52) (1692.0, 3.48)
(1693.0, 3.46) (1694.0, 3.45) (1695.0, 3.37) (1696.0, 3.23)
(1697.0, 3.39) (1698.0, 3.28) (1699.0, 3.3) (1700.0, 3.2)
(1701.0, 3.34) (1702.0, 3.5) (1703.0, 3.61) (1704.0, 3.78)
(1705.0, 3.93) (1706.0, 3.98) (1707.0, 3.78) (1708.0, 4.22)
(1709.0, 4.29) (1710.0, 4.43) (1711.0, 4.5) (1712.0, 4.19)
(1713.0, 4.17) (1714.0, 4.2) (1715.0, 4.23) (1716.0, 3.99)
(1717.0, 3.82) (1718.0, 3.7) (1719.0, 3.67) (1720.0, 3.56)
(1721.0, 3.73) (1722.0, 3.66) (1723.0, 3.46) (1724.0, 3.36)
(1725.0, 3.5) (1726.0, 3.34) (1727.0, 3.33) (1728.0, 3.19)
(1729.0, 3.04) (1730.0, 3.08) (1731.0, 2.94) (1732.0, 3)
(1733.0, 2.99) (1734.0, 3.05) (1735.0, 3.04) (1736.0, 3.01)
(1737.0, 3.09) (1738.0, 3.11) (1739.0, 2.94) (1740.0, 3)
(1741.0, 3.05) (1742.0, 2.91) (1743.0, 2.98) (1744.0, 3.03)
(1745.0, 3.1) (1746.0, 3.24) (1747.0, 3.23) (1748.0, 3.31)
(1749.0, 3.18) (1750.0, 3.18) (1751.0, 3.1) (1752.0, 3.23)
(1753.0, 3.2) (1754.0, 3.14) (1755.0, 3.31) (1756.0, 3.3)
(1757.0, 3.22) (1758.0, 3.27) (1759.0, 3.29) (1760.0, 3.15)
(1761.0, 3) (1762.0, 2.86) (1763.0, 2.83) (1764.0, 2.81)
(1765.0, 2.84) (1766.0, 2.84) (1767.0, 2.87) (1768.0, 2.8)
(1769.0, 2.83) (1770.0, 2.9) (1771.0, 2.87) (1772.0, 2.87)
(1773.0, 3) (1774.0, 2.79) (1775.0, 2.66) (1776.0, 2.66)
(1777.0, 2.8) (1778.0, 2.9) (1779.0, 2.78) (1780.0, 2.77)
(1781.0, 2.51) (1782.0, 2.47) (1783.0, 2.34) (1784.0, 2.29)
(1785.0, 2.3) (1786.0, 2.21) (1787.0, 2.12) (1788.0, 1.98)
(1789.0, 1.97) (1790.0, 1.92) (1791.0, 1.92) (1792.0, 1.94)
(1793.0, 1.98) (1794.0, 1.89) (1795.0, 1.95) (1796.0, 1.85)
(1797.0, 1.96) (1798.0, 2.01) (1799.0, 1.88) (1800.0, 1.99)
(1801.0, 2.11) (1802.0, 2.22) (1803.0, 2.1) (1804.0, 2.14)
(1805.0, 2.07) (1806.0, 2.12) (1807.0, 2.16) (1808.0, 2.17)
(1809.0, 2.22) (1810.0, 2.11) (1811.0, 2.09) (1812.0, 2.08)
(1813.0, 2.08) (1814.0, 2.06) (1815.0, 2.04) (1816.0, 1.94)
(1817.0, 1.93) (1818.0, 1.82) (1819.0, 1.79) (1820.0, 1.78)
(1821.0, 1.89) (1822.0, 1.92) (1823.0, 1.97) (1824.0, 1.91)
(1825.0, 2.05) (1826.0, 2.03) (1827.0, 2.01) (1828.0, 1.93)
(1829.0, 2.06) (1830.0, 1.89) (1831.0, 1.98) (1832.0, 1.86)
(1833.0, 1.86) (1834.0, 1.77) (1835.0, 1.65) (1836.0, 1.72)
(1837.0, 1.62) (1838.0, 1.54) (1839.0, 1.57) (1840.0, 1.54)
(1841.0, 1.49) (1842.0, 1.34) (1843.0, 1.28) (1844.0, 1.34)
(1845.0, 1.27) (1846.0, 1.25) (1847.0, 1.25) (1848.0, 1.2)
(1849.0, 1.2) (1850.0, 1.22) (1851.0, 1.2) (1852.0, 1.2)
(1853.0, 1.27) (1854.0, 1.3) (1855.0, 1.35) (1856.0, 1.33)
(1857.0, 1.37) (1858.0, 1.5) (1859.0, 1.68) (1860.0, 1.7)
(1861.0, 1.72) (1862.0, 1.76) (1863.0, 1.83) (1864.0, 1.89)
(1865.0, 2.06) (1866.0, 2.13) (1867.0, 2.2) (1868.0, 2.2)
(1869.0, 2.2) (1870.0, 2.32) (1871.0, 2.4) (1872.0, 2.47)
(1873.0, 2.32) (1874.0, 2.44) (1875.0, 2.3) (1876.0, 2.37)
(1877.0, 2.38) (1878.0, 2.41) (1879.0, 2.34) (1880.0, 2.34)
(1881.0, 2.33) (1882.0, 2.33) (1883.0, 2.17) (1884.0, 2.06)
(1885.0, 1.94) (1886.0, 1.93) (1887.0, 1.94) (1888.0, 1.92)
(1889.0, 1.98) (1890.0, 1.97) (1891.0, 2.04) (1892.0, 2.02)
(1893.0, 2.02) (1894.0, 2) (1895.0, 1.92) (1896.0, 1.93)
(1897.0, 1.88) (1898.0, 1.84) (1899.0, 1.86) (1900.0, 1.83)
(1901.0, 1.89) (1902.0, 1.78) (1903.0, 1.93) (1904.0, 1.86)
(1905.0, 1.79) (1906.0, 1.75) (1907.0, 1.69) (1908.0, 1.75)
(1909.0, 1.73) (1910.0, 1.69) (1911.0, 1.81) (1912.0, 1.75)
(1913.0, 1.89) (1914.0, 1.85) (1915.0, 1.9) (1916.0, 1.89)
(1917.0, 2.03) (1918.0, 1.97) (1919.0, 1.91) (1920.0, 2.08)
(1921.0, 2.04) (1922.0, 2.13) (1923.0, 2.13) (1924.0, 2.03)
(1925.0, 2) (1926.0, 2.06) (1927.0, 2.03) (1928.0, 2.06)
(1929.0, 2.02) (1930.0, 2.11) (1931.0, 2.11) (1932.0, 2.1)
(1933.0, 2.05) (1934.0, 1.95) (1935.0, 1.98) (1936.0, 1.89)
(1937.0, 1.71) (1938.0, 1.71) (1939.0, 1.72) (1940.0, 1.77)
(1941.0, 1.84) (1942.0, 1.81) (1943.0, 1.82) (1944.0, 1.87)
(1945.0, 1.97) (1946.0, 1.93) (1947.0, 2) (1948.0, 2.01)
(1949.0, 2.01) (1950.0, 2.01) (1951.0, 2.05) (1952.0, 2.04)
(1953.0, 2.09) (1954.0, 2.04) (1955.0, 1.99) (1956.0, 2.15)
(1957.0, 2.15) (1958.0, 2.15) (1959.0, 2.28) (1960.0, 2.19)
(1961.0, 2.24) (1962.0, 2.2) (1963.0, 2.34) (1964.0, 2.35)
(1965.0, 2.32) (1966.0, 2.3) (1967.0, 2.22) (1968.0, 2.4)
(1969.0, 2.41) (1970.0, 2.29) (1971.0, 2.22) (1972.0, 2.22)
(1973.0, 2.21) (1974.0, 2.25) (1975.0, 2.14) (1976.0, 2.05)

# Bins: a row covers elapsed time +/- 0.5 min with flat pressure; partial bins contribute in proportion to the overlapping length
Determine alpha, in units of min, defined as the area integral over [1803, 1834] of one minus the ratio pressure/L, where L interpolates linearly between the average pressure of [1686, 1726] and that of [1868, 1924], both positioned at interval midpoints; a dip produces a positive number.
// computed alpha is 8.1 min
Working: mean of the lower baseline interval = 3.69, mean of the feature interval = 2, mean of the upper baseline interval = 2.03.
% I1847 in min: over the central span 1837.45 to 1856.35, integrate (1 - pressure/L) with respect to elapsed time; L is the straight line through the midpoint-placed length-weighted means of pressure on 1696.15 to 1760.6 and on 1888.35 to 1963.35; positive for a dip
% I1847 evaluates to 9.1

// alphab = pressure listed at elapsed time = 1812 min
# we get 2.08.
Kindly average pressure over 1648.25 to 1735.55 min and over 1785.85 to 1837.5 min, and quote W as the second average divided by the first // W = 0.6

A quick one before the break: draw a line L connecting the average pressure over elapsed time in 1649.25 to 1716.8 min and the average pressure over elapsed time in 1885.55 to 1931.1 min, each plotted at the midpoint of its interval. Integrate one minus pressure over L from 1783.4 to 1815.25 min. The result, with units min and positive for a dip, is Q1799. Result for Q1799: 6.2 min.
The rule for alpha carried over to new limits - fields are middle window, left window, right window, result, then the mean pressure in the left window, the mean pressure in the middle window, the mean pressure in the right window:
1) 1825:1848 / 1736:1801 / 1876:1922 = 6.8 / 2.71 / 1.65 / 1.97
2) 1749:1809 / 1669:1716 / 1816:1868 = -2.0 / 3.55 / 2.56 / 1.66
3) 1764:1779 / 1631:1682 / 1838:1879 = -4.9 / 2.66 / 2.83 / 1.74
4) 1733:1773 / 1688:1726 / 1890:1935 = 3.1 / 3.7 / 3.05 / 1.93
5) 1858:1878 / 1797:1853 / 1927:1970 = -2.4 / 1.8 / 2.12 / 2.06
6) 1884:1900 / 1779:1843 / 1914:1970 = 0.6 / 1.98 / 1.95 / 2.05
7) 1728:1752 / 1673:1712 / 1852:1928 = 0.6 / 3.55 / 3.08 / 1.95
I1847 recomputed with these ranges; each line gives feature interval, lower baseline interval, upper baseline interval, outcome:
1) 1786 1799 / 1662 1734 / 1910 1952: 3.95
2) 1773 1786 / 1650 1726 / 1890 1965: 0.86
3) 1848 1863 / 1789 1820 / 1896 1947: 4.16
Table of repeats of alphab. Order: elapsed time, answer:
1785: 2.3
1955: 1.99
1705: 3.93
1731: 2.94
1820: 1.78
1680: 3.5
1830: 1.89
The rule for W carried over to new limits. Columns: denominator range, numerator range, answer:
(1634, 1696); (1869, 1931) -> 0.71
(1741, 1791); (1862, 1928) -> 0.72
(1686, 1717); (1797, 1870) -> 0.48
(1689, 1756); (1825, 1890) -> 0.53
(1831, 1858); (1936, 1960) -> 1.37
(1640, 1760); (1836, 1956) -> 0.59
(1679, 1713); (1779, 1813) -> 0.59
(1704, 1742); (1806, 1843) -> 0.53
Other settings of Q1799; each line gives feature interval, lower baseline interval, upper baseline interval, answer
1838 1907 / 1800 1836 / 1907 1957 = 4.8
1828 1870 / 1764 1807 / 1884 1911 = 9.5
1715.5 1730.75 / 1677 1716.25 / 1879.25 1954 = -0.2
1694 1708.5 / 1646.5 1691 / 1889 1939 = -4.2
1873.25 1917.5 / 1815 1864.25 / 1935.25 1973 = -3.5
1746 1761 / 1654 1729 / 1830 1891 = -2.4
